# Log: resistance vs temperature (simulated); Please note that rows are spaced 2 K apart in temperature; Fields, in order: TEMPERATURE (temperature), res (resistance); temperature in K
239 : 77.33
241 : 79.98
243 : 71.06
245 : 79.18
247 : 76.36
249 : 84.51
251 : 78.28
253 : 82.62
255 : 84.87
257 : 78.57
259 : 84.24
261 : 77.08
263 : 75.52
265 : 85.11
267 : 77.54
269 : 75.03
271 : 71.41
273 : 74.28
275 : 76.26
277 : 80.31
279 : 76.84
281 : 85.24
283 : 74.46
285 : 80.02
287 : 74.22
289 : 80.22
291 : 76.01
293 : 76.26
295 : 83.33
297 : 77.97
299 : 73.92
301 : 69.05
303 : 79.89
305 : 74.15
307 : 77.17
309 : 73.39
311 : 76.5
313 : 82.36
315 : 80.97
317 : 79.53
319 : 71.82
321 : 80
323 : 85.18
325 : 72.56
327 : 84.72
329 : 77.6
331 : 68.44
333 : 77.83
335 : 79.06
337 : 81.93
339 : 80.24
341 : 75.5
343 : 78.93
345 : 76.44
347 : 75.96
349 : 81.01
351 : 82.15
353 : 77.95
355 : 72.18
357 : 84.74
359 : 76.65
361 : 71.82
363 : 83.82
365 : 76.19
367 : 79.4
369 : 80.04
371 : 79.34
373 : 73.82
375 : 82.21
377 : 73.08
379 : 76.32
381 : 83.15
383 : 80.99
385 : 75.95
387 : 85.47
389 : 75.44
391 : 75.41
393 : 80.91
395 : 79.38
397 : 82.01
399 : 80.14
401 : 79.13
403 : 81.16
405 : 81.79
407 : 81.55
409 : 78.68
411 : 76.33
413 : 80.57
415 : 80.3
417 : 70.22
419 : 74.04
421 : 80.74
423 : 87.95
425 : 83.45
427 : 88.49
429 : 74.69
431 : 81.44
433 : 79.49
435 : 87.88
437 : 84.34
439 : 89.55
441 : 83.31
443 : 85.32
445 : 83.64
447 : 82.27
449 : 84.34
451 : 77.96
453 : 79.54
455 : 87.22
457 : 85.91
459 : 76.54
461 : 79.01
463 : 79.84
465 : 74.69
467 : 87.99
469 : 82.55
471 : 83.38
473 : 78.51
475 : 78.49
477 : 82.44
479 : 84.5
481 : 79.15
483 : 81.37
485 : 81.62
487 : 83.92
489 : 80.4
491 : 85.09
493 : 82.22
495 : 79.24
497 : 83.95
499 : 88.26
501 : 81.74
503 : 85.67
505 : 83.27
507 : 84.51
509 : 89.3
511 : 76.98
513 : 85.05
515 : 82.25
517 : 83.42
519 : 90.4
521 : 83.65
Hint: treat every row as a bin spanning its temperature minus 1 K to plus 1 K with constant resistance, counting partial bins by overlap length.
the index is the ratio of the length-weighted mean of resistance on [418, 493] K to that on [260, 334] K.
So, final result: 1.06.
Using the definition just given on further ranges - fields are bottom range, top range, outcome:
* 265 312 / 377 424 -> 1.03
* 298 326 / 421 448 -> 1.09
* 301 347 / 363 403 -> 1.02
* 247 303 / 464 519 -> 1.06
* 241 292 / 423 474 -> 1.05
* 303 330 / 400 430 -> 1.02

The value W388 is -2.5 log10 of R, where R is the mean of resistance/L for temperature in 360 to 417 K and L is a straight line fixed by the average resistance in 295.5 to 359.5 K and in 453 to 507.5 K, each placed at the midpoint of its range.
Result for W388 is 0.01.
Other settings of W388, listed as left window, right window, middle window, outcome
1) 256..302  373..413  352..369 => 0.01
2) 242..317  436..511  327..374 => 0.02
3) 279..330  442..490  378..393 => 0.01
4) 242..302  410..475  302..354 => 0.01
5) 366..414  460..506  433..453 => -0.04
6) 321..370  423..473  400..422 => 0.03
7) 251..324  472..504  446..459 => -0.01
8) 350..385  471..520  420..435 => -0.03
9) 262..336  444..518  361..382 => 0.01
